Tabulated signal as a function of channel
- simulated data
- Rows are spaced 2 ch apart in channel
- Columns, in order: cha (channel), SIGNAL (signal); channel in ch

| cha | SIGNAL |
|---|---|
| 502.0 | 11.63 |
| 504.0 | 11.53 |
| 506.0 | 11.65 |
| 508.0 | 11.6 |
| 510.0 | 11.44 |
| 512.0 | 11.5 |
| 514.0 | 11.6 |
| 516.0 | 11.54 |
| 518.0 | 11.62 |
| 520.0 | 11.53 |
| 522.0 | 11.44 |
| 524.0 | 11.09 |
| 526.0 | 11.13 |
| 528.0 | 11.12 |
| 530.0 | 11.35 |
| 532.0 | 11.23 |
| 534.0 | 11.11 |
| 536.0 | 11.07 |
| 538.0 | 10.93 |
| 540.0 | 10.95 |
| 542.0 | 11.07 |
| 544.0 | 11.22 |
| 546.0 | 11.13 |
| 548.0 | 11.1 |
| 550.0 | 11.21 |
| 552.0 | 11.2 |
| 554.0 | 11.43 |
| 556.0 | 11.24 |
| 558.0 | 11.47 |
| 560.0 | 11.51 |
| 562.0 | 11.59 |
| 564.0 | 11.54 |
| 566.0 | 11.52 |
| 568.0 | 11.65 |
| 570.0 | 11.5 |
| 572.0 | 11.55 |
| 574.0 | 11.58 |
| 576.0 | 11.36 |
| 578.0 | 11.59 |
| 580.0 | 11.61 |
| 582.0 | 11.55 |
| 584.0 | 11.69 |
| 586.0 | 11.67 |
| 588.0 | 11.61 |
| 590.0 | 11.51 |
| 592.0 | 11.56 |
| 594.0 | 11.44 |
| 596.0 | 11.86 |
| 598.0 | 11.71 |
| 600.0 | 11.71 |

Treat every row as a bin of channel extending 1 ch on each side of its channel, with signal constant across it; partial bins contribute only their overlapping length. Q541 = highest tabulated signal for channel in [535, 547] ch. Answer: 11.22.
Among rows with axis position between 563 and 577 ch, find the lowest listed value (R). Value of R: 11.36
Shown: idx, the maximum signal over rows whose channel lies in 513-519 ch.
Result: 11.62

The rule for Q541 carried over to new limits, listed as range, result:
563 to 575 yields 11.65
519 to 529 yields 11.53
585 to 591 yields 11.67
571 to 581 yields 11.61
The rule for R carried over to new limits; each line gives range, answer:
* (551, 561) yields 11.2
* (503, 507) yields 11.53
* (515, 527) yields 11.09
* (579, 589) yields 11.55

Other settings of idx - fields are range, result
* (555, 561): 11.51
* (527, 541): 11.35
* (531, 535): 11.23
